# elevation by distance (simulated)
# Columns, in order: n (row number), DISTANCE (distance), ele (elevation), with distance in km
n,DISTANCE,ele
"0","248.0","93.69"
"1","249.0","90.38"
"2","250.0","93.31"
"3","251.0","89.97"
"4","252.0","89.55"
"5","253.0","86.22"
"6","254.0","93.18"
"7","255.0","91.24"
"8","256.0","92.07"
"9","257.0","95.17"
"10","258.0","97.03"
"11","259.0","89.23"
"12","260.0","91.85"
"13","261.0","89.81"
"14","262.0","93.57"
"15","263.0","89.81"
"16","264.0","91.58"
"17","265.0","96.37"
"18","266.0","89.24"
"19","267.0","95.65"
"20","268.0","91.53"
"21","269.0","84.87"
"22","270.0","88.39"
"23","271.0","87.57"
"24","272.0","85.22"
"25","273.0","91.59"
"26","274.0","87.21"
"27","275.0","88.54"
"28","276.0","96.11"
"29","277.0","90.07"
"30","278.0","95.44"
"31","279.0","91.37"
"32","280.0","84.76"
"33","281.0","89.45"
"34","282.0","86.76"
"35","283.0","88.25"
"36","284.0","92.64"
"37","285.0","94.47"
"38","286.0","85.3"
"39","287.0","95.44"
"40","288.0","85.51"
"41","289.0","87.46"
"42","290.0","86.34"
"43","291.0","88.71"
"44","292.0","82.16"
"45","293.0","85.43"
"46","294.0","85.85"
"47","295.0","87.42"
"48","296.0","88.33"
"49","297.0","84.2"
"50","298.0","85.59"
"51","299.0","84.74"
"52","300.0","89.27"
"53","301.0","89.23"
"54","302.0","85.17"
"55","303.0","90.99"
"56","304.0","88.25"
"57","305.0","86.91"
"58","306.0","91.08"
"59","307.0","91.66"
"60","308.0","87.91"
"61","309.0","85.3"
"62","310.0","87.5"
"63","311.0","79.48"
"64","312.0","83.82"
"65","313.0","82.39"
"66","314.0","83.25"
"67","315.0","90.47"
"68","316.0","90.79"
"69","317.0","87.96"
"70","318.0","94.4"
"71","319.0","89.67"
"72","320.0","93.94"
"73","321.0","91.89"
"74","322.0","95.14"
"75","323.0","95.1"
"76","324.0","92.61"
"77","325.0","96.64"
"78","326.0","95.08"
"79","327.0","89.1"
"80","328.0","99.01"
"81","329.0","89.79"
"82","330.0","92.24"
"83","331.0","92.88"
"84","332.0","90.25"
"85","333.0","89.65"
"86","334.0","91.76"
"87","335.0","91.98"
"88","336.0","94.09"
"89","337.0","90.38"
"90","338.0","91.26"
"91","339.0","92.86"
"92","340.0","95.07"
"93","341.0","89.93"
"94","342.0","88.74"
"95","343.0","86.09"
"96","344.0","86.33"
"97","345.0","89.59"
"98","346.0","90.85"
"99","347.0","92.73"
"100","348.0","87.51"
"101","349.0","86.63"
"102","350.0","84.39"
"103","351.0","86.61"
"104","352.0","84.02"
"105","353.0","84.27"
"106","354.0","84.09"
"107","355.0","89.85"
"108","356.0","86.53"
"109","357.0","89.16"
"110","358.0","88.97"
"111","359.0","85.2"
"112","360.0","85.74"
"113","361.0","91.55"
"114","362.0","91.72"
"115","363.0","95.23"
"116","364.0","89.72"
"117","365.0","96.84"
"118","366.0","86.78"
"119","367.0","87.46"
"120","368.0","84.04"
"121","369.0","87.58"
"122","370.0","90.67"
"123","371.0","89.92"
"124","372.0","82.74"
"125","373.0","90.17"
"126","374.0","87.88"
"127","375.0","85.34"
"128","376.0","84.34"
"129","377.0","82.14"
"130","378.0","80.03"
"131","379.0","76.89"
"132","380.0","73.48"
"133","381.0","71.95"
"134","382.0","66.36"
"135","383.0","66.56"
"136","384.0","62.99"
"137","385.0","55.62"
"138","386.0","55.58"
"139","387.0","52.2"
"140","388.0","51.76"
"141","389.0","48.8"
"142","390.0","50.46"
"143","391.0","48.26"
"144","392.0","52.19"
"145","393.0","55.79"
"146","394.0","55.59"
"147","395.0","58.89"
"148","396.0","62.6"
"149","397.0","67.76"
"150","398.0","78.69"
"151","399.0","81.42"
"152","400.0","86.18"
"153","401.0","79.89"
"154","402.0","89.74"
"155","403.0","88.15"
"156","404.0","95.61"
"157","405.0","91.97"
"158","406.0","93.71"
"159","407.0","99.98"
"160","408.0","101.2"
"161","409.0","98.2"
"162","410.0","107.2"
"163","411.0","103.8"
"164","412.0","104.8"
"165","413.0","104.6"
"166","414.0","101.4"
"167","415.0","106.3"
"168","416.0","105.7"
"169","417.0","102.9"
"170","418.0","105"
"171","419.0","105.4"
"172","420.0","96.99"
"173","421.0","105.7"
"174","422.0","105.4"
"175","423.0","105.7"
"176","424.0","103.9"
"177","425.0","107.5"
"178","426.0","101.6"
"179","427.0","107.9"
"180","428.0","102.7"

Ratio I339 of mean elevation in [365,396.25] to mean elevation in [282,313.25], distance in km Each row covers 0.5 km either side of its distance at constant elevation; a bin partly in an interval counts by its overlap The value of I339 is 0.81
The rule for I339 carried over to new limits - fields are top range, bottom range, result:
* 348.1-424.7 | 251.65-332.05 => 0.94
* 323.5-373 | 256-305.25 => 1.00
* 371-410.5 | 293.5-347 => 0.84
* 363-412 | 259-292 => 0.87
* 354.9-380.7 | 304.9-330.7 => 0.96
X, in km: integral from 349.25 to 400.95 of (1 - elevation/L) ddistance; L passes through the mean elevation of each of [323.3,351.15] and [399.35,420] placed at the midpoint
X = 9.7 km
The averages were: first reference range 90.9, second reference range 98.4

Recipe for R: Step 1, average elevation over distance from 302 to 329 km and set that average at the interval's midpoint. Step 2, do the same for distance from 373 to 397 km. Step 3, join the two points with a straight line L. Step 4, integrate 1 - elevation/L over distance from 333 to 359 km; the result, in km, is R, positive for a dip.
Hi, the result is -3.2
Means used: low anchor 89.9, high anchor 65.2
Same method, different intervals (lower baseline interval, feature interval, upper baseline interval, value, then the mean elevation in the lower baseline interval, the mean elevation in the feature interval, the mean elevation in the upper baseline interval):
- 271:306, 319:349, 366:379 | -1.6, 88.4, 91.7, 85.7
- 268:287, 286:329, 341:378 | 0.0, 89.6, 88.8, 87.7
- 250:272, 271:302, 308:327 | 0.7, 91.1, 88.4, 89.7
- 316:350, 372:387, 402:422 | 3.6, 91.4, 73.8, 101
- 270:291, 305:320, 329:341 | 0.5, 89.4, 87.7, 91.9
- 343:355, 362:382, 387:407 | -1.5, 87.1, 85.1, 70.7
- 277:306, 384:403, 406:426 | 7.0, 88.1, 63.5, 103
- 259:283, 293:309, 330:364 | 0.4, 90.2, 87.6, 89.3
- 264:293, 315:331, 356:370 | -0.6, 89.5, 92.8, 89.2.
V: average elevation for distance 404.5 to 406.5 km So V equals 92.8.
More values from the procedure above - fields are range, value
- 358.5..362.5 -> 88.6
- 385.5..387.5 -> 53.9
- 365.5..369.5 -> 86.5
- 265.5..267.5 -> 92.4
